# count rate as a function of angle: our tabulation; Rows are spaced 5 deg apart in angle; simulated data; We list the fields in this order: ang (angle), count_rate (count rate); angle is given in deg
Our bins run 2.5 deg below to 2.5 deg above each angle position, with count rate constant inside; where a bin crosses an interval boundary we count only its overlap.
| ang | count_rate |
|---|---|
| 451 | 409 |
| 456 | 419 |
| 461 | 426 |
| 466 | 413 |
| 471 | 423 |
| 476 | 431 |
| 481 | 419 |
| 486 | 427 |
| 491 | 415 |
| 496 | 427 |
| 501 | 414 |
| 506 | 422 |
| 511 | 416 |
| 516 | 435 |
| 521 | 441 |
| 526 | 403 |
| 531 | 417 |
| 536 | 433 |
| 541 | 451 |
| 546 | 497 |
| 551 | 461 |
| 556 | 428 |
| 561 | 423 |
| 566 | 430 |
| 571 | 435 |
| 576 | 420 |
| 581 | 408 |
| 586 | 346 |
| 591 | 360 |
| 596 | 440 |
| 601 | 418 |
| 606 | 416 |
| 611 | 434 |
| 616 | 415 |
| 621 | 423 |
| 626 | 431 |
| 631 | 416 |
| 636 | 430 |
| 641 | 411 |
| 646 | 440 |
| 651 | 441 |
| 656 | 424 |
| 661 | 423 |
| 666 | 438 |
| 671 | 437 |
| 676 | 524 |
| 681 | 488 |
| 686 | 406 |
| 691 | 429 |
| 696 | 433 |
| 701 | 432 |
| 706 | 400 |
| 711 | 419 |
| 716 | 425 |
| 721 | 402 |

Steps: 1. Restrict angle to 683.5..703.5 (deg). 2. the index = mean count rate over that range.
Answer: 425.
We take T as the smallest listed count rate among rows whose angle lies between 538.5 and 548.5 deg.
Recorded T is 451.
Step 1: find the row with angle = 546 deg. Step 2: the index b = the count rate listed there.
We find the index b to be 497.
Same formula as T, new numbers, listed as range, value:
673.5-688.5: 406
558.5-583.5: 408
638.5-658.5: 411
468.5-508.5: 414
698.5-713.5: 400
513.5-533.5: 403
